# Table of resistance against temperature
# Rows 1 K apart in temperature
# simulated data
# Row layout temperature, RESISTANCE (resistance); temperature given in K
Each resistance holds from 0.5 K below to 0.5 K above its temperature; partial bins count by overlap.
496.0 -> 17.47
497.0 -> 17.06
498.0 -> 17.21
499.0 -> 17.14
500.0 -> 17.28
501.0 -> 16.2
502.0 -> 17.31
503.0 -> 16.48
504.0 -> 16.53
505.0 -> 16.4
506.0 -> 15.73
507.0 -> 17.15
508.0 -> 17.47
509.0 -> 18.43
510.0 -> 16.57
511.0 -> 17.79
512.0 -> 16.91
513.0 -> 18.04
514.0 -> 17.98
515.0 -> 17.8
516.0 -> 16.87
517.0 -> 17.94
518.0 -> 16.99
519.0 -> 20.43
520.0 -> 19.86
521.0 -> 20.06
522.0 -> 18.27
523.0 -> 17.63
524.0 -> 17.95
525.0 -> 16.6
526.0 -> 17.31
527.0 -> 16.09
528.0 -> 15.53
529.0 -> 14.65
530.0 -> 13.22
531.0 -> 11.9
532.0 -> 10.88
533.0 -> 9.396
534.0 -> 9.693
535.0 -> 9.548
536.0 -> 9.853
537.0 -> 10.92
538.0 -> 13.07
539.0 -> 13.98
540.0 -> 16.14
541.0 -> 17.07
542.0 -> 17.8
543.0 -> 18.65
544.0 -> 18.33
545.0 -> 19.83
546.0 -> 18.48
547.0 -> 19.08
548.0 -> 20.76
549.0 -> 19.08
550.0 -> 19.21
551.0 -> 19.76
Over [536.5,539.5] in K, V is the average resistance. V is 12.7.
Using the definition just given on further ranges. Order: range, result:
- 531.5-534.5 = 9.99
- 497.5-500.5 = 17.2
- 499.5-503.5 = 16.8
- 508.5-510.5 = 17.5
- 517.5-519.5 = 18.7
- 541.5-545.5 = 18.7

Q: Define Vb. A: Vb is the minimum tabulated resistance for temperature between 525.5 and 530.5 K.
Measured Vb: 13.22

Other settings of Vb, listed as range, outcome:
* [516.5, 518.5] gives 16.99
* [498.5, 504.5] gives 16.2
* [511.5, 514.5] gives 16.91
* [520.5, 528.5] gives 15.53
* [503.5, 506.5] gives 15.73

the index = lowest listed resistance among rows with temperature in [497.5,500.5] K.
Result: 17.14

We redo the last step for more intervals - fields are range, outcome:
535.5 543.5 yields 9.853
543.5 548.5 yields 18.33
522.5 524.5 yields 17.63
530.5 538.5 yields 9.396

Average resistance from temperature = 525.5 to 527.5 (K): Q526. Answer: 16.7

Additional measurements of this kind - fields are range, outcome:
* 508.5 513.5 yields 17.5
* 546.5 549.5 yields 19.6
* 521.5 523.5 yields 17.9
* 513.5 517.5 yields 17.6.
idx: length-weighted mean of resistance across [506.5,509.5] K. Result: 17.7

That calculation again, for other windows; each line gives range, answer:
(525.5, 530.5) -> 15.4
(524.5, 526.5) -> 17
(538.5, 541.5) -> 15.7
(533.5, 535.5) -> 9.62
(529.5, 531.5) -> 12.6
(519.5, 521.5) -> 20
